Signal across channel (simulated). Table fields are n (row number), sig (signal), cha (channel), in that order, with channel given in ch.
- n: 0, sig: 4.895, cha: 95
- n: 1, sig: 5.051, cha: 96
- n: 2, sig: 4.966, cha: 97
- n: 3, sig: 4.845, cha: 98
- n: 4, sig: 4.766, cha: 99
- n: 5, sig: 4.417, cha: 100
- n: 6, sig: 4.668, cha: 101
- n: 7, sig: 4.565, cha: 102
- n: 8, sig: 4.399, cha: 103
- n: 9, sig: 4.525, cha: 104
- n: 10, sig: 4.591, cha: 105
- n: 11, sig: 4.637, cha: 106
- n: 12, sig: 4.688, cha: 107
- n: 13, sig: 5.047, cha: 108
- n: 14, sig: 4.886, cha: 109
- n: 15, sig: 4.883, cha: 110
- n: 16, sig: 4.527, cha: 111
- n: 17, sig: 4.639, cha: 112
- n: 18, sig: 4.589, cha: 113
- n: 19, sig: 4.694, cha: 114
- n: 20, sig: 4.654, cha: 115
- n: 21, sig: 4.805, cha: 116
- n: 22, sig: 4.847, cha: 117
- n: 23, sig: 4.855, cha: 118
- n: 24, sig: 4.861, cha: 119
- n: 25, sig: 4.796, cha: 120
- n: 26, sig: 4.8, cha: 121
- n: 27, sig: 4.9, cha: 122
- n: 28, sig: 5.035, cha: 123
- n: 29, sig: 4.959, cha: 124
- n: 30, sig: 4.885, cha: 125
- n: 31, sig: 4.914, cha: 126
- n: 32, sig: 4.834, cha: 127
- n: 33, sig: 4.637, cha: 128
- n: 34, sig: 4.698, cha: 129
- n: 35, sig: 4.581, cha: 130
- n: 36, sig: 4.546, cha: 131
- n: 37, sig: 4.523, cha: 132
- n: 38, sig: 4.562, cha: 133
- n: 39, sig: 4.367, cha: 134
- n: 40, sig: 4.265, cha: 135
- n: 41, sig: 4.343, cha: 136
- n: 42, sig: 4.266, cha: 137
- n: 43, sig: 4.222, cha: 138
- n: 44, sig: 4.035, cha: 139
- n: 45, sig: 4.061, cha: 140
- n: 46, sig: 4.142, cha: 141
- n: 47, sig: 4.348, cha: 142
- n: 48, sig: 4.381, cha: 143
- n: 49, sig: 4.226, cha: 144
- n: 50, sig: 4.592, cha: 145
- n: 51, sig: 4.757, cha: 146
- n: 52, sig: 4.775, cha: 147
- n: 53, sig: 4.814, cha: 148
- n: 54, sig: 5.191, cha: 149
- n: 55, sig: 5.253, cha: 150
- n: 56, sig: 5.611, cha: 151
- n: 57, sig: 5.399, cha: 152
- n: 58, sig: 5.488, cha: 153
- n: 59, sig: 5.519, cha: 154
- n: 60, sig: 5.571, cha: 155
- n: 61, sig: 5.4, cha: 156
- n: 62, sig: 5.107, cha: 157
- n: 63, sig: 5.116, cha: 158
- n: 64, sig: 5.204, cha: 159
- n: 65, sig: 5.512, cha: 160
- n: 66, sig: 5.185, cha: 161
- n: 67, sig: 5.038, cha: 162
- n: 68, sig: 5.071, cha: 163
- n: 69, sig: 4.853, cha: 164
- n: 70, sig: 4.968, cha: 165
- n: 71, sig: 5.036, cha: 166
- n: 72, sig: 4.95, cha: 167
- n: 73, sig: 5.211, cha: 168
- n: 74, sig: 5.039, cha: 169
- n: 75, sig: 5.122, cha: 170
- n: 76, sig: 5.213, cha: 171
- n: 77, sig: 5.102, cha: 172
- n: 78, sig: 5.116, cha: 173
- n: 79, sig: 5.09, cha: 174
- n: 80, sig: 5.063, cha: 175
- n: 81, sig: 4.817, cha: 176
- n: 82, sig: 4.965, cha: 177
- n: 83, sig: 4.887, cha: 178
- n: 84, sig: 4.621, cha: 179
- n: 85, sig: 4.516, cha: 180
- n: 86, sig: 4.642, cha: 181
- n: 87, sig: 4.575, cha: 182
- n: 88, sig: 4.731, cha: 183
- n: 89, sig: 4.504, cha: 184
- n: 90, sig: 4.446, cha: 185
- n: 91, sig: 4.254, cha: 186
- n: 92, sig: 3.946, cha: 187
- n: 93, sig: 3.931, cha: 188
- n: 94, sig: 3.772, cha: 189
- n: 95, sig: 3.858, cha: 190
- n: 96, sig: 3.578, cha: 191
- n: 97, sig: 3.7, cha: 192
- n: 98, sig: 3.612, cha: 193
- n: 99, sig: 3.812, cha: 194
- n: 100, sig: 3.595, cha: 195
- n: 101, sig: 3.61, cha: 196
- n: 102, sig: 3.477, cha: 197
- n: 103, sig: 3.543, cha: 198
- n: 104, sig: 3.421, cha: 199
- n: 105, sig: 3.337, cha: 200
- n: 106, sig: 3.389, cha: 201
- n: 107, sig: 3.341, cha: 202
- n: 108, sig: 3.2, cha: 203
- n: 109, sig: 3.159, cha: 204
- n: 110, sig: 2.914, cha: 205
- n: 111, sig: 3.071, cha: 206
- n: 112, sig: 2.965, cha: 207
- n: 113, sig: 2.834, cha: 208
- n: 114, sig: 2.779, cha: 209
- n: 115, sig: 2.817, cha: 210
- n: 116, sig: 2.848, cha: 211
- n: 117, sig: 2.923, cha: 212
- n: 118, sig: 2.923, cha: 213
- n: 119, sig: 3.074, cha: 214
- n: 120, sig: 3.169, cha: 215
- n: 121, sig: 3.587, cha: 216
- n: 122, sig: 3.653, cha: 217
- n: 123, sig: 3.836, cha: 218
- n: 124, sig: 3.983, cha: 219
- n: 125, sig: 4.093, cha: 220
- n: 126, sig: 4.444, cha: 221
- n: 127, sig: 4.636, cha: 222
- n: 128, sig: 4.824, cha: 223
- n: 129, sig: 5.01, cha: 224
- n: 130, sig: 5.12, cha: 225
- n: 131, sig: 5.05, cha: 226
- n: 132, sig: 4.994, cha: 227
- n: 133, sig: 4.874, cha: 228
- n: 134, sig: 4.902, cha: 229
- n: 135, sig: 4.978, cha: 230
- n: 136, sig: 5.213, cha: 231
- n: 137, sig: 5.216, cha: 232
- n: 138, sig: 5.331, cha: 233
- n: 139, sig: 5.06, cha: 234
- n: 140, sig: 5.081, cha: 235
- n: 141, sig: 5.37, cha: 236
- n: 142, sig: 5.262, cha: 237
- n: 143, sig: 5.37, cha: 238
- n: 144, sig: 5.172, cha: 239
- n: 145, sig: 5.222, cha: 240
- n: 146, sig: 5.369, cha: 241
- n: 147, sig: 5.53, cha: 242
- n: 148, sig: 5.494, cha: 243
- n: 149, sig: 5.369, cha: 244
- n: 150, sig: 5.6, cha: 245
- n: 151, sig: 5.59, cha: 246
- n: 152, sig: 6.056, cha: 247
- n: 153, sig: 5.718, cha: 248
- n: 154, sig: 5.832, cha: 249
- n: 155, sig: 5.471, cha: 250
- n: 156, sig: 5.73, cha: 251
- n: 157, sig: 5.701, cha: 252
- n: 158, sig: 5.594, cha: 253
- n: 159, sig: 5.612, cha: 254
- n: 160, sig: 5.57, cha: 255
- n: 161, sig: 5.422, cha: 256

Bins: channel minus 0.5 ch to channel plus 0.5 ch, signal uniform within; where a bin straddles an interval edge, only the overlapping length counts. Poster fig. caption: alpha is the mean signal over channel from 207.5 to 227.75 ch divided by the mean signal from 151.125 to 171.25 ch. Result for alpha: 0.74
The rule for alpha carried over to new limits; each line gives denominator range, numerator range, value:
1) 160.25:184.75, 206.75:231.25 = 0.81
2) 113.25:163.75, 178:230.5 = 0.80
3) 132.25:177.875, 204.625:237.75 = 0.85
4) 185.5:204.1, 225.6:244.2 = 1.44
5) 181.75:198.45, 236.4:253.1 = 1.41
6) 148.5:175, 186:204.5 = 0.69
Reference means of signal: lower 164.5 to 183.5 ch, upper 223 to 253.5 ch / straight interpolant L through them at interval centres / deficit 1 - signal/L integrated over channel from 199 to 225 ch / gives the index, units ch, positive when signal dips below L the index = 8.4 ch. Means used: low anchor 4.93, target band 3.5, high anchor 5.33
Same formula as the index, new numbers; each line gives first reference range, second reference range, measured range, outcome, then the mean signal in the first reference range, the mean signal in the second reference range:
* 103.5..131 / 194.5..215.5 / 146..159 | -3.6 ch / 4.77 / 3.16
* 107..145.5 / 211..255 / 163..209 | 5.7 ch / 4.61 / 4.89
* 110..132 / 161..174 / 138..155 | 0.5 ch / 4.76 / 5.07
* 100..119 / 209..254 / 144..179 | -2.7 ch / 4.69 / 4.78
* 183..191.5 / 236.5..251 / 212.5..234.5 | 2.5 ch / 4.08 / 5.51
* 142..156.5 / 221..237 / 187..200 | 3.6 ch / 5.04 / 5.03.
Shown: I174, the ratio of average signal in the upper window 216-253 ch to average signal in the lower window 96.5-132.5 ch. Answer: 1.08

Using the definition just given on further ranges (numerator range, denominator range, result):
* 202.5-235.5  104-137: 0.85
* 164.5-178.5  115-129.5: 1.04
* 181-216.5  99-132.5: 0.75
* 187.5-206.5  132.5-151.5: 0.77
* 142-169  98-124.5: 1.07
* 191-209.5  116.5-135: 0.70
